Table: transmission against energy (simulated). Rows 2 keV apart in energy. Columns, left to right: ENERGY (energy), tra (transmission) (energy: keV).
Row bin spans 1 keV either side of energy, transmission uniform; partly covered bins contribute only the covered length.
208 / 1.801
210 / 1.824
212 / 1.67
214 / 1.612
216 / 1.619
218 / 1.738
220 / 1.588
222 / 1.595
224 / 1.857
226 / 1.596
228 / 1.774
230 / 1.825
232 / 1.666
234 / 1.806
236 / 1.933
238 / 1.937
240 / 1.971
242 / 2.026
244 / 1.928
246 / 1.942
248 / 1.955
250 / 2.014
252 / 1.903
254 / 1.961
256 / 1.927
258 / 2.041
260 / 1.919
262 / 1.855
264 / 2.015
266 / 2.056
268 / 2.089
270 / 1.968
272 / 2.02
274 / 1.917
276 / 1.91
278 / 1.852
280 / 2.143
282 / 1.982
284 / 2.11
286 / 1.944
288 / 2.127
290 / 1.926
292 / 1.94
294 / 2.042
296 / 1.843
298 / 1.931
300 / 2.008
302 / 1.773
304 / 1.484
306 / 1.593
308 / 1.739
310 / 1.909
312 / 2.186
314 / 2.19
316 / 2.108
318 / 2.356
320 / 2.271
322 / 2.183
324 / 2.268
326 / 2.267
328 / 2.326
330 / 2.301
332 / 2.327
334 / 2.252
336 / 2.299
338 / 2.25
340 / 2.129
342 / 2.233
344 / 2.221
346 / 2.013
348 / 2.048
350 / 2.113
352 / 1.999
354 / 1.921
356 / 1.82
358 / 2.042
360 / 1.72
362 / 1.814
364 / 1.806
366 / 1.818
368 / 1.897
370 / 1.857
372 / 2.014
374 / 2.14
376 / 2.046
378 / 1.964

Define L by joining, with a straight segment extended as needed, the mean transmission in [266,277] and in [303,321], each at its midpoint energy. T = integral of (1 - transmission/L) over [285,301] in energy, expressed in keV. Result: 0.1 keV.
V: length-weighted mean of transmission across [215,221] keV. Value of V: 1.65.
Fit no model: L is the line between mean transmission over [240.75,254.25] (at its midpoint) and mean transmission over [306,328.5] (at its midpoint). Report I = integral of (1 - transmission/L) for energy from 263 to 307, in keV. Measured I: 2.42 keV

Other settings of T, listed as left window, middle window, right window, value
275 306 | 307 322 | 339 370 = -1.3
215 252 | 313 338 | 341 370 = -4.4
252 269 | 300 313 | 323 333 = 2.4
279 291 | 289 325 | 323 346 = 2.5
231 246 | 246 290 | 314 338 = 0.8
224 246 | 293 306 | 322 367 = 1.1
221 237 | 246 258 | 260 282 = -0.5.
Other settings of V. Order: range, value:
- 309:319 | 2.15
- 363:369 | 1.84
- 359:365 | 1.78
